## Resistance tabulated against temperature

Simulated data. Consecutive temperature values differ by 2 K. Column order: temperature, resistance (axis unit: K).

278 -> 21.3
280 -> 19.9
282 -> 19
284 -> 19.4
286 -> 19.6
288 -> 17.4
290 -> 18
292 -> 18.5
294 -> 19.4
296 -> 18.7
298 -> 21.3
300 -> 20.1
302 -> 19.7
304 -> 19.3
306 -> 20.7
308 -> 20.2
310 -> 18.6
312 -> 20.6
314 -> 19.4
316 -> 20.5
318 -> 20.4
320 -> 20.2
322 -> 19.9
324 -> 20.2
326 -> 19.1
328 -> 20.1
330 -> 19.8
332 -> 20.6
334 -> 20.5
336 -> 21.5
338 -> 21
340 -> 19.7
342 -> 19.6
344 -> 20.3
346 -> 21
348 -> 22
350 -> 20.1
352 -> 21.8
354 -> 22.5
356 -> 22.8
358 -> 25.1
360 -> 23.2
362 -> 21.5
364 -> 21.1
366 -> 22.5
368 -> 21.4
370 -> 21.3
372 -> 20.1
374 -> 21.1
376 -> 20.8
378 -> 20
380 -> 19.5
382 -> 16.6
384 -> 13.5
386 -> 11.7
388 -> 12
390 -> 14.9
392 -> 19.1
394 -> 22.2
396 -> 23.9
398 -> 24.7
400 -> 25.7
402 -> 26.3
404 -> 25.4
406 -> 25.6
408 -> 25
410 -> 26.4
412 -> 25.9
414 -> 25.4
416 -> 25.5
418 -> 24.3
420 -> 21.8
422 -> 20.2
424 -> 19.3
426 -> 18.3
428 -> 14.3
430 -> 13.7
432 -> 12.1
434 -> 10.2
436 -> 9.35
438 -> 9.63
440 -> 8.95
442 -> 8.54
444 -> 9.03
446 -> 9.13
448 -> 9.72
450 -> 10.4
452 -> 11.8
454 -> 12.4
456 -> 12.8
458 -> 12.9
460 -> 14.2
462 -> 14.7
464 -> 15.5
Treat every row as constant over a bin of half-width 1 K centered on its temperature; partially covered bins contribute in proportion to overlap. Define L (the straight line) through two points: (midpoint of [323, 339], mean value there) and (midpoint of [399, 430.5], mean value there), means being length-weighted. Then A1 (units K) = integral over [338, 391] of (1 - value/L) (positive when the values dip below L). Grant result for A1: 3.5 K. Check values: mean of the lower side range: 20.4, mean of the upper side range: 22.8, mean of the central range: 19.9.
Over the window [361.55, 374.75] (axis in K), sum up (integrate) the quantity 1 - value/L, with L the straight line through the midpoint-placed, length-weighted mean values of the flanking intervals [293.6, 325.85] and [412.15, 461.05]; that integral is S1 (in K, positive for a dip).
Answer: -2.9 K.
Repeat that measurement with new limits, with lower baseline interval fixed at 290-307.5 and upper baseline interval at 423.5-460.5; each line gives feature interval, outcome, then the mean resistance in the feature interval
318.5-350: -4.80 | 20.4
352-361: -3.69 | 23.2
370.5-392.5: -3.06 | 17.3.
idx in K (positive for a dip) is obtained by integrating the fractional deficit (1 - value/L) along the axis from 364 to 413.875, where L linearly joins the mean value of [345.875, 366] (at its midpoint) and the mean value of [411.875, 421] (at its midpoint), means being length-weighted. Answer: 4.9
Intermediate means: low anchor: 22.2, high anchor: 24.5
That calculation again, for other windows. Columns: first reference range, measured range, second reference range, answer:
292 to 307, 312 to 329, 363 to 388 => -0.4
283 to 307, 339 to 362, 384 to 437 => -2.3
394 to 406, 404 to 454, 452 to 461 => 7.5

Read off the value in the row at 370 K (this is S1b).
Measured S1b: 21.3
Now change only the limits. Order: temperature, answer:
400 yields 25.7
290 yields 18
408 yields 25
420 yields 21.8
